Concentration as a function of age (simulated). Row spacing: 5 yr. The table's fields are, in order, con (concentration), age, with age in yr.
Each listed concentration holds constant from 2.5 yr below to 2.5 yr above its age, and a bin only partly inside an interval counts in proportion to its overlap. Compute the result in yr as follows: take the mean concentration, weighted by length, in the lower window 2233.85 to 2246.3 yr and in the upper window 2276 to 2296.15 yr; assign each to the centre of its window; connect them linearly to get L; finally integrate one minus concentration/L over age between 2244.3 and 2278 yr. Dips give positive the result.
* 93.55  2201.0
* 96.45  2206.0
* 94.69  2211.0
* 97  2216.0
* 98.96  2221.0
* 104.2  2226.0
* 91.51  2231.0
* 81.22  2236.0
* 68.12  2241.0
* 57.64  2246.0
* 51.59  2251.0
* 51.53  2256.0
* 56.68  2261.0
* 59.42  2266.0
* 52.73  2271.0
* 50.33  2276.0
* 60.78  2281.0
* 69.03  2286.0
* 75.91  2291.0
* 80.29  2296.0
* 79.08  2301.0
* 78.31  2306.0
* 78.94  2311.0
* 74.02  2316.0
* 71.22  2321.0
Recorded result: 7.3 yr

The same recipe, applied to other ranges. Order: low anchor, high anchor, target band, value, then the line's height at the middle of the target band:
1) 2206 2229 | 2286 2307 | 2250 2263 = 5.1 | 87.9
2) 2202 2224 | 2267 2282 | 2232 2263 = 4.6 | 73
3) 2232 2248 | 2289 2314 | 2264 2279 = 4.2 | 75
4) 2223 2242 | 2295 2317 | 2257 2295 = 9.7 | 82.2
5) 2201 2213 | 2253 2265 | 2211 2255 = -3.0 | 74.9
